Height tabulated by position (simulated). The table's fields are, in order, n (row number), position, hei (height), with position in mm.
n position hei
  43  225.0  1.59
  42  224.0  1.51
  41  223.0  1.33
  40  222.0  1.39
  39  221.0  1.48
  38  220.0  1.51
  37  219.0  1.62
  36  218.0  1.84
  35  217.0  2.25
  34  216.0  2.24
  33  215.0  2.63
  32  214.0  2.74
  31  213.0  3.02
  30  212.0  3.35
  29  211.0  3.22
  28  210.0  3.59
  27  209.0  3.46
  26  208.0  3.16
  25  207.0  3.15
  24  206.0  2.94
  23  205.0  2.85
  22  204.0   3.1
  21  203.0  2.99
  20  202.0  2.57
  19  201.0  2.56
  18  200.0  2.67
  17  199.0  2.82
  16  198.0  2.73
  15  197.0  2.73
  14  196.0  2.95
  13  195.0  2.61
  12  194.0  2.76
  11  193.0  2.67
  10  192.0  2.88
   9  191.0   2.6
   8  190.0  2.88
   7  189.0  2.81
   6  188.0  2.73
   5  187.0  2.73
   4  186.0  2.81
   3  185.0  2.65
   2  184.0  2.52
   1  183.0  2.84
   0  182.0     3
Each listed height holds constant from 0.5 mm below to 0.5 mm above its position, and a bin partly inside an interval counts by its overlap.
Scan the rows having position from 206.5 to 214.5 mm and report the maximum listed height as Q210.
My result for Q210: 3.59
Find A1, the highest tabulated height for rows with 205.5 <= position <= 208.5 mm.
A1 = 3.16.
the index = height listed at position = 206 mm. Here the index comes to 2.94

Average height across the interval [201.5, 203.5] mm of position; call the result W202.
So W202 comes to 2.78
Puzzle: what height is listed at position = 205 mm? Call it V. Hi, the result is 2.85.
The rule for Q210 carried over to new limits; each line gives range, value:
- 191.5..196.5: 2.95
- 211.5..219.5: 3.35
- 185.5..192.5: 2.88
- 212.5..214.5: 3.02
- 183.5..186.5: 2.81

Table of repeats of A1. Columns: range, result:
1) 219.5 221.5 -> 1.51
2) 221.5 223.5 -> 1.39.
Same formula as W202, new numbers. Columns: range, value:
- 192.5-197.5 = 2.74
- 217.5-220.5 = 1.66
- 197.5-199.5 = 2.77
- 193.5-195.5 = 2.68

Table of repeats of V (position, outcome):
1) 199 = 2.82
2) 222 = 1.39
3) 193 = 2.67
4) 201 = 2.56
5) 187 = 2.73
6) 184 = 2.52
